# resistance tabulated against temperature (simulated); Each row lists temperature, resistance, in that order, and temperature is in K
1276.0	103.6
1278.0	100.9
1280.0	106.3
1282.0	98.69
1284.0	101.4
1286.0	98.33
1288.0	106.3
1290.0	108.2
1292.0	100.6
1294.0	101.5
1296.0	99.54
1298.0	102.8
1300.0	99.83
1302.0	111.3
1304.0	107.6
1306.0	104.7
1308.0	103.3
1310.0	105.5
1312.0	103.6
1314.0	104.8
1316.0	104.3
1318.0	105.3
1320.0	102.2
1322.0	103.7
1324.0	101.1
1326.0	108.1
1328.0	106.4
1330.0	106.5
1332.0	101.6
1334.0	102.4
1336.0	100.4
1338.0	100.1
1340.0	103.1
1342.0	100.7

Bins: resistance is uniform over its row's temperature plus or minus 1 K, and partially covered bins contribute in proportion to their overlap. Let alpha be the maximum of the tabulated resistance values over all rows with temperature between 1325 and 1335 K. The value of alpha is 108.1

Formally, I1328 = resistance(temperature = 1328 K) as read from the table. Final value 106.4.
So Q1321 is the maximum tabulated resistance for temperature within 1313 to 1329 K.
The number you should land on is 108.1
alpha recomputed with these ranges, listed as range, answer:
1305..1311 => 105.5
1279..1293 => 108.2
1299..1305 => 111.3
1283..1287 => 101.4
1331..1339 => 102.4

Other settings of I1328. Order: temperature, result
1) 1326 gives 108.1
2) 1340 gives 103.1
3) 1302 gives 111.3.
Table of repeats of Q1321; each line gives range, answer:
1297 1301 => 102.8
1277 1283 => 106.3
